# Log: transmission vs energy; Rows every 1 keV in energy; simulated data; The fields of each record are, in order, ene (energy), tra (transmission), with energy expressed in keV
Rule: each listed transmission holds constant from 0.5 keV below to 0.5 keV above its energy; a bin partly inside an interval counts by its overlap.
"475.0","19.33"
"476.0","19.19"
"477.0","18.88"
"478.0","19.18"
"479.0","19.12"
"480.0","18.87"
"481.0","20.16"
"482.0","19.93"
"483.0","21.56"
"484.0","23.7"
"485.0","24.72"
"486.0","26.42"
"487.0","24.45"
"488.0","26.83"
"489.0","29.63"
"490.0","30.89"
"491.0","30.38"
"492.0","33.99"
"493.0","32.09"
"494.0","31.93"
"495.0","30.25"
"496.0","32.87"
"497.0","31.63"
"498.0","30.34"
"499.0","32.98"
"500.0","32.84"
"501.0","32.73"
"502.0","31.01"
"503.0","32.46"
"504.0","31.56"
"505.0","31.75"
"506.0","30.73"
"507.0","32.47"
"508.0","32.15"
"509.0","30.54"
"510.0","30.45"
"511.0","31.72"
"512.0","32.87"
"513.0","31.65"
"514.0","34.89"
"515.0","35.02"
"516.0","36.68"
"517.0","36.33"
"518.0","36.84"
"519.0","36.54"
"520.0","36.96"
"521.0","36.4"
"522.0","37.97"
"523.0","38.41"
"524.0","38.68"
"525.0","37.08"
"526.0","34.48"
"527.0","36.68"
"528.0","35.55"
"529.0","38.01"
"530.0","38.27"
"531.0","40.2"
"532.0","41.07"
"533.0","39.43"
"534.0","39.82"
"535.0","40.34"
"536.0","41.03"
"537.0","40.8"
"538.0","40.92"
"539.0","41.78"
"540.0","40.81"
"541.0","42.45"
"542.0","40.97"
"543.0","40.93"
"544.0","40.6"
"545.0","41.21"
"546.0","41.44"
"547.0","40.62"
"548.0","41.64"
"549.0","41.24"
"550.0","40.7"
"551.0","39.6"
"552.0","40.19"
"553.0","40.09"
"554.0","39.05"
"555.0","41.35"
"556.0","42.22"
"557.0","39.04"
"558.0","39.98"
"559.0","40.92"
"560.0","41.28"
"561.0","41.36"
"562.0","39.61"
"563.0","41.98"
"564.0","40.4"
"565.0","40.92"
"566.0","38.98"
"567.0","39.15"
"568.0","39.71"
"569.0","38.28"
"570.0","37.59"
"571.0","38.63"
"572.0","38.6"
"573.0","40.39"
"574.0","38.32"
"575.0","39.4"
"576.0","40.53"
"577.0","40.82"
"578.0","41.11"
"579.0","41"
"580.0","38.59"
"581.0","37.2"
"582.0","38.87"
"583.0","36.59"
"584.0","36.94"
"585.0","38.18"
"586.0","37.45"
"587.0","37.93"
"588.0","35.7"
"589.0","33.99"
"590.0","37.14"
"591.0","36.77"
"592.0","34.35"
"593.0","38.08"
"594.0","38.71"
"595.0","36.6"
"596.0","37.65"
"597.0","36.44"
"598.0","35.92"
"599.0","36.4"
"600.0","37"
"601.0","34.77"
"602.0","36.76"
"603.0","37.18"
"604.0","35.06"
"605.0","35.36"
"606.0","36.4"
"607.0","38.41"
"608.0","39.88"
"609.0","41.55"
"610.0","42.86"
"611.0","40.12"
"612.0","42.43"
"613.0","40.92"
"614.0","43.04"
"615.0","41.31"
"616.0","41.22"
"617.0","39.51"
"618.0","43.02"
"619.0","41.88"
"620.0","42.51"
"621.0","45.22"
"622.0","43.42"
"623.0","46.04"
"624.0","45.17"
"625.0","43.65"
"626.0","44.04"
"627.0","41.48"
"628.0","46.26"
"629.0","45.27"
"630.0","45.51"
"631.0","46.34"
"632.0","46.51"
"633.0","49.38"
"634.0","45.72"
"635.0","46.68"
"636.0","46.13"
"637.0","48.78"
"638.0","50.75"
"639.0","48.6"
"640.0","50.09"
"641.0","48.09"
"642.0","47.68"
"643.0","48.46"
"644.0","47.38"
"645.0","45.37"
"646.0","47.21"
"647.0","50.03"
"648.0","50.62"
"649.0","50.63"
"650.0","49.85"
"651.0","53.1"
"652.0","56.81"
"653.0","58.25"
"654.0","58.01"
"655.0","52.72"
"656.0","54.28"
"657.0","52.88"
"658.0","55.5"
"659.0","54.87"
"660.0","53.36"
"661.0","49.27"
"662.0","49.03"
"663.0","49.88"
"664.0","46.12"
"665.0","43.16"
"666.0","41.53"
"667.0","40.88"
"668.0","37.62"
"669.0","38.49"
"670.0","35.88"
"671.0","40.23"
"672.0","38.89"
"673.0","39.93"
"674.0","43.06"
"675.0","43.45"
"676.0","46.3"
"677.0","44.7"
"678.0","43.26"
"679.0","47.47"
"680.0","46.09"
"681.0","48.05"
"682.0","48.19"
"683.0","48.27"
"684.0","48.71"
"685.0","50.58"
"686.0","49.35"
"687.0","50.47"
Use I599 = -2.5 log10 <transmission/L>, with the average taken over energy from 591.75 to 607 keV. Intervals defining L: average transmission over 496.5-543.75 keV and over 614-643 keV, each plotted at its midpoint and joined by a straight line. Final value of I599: 0.17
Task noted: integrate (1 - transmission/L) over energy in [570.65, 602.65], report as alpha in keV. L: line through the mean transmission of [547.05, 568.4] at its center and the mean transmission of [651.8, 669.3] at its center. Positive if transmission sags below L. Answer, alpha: 3.9 keV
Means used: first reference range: 40.5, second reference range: 49.6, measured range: 37.7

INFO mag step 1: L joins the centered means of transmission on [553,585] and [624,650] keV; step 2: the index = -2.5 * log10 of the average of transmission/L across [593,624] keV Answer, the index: 0.12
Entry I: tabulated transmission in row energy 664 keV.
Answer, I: 46.12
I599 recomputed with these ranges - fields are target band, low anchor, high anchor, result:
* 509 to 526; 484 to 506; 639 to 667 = -0.07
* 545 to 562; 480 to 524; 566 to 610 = -0.16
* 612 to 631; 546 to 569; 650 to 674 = 0.04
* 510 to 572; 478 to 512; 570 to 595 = -0.16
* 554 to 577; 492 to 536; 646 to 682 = -0.02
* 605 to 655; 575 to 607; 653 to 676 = -0.09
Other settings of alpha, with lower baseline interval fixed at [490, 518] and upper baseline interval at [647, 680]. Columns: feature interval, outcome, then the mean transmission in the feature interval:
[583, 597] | 1.3 keV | 36.9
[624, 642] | -0.8 keV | 46.7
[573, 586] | 0.2 keV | 39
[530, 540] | -1.4 keV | 40.5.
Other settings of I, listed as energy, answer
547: 40.62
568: 39.71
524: 38.68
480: 18.87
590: 37.14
